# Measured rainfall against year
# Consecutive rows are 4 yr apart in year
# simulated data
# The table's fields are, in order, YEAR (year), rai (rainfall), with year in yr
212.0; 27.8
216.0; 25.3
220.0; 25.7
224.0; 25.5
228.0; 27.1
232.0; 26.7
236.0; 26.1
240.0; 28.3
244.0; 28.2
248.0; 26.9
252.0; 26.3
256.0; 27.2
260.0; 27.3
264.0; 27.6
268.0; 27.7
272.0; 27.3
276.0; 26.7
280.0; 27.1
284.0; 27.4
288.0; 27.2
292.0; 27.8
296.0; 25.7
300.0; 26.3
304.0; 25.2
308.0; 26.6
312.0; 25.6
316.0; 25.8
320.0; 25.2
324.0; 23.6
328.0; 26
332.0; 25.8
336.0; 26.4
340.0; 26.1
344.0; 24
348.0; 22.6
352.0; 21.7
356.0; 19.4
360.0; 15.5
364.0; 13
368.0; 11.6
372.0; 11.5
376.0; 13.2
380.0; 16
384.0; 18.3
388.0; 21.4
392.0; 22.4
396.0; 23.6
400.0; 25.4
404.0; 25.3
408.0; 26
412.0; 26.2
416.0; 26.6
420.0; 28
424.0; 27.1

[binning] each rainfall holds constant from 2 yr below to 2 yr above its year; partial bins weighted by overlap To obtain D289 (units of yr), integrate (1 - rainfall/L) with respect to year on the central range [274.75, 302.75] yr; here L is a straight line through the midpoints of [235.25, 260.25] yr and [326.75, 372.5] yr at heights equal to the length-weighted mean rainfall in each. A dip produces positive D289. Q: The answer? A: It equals -2.7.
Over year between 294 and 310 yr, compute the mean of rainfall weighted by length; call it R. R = 26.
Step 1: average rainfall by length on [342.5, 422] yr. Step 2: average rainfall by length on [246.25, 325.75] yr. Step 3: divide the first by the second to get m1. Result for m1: 0.8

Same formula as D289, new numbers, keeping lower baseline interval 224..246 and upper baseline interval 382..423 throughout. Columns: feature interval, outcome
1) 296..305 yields 0.09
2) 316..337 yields 0.19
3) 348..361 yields 2.83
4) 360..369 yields 4.29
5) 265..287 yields -0.67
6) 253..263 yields -0.17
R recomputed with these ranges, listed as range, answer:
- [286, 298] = 26.9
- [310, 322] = 25.5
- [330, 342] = 26.1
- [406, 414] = 26.1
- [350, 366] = 17.4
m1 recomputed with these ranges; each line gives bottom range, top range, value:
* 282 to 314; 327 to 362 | 0.87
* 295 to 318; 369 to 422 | 0.84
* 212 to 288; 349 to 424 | 0.76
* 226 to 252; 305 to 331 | 0.94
